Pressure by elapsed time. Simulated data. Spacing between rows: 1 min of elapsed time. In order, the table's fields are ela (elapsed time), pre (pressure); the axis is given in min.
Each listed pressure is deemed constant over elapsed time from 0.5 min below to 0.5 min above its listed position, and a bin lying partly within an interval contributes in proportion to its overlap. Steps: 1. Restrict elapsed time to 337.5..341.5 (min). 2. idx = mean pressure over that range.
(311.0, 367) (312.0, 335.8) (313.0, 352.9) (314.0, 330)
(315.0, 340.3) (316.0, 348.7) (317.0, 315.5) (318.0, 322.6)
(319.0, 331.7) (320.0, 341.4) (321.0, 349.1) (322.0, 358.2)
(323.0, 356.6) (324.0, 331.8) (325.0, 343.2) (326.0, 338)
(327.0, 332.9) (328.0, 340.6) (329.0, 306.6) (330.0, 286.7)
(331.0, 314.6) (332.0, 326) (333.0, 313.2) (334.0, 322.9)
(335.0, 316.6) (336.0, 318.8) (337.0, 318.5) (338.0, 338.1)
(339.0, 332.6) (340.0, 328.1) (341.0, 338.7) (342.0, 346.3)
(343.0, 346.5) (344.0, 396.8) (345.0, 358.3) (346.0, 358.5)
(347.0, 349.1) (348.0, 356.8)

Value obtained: 334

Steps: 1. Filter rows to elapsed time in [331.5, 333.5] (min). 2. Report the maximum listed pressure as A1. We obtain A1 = 326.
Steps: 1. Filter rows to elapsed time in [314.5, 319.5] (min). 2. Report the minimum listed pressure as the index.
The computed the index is 315.5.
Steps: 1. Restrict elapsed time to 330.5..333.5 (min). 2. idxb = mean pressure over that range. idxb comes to 318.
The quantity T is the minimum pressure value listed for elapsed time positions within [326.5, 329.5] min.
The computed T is 306.6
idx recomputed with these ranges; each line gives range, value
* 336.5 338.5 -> 328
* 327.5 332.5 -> 315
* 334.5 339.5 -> 325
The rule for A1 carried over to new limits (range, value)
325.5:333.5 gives 340.6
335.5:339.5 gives 338.1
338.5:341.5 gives 338.7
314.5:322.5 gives 358.2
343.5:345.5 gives 396.8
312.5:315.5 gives 352.9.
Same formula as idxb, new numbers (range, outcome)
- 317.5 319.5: 327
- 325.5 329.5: 330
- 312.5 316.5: 343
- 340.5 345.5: 357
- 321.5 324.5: 349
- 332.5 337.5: 318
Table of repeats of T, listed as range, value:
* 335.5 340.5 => 318.5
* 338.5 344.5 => 328.1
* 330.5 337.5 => 313.2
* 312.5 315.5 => 330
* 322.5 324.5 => 331.8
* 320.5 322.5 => 349.1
